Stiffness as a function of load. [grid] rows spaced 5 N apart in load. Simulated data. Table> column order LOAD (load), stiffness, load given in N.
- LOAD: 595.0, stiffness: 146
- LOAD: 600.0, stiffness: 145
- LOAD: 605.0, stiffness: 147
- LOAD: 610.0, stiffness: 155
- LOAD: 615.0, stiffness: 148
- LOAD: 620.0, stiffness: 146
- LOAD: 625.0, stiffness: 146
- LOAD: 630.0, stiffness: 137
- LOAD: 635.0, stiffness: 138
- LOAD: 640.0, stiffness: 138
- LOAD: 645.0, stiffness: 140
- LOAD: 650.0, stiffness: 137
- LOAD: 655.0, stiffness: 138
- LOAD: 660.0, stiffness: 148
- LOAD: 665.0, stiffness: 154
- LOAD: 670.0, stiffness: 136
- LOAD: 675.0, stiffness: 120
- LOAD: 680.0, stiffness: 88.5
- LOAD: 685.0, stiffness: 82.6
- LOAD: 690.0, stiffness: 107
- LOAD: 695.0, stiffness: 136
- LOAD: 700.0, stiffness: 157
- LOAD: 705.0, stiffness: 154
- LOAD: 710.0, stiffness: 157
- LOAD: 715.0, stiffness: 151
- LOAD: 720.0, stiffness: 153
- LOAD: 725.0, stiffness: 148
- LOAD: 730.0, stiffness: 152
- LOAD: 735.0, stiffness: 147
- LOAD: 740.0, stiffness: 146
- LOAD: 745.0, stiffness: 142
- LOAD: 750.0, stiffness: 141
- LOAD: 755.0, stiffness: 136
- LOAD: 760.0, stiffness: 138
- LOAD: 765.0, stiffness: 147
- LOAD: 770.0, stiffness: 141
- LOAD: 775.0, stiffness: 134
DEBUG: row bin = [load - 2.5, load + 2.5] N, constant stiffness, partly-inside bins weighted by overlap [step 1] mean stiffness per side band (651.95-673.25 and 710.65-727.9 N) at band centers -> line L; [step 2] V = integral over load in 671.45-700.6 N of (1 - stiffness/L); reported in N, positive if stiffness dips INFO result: 6.6 N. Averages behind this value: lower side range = 143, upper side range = 151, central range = 113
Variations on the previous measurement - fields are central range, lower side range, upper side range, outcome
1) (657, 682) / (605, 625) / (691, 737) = 3.1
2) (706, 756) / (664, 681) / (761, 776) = -4.9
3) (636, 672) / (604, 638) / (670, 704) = -2.7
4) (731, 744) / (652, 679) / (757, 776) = -0.7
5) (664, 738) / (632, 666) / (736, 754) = 3.2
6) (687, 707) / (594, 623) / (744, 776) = 0.9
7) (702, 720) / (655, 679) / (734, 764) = -1.9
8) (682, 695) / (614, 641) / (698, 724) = 4.2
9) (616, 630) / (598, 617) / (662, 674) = 0.2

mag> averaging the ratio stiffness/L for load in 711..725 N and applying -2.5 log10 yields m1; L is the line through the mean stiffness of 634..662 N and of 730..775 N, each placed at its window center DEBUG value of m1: -0.08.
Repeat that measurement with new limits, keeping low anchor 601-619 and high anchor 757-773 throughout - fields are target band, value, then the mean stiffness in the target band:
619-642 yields 0.06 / 141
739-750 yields 0.00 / 143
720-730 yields -0.05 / 150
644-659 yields 0.06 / 139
